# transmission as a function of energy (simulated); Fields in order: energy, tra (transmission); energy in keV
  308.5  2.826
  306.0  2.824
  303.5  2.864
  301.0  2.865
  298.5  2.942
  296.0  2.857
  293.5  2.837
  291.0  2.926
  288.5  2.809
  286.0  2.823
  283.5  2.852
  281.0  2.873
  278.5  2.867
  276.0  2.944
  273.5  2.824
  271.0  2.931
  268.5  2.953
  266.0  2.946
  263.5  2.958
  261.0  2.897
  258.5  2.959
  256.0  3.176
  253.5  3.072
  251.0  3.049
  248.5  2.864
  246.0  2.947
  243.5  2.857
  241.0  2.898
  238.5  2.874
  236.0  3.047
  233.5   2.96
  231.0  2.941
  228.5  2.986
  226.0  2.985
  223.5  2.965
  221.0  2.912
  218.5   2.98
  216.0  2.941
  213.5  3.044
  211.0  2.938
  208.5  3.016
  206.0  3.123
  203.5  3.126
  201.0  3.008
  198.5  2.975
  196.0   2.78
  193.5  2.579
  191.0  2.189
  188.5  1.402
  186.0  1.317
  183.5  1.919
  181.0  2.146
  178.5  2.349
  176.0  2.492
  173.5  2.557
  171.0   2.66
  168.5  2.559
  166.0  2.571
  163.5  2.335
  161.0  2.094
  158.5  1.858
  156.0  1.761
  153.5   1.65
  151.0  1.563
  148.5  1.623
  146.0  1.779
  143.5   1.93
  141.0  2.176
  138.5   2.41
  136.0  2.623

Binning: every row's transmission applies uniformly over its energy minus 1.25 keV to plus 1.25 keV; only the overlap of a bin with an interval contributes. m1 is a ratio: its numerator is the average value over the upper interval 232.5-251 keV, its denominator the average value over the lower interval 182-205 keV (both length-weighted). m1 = 1.23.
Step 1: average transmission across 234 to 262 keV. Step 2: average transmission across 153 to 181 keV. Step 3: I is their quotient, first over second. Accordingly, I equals 1.31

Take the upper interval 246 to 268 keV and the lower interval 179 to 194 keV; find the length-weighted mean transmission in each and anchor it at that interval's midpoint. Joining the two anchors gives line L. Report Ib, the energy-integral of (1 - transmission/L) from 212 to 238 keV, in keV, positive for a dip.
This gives -5.0 keV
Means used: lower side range 1.91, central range 2.97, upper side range 2.99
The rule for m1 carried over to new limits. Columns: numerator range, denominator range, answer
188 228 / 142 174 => 1.38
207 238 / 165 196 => 1.32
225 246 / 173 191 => 1.46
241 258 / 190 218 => 1.03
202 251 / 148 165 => 1.60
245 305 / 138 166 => 1.50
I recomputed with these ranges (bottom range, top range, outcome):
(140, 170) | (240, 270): 1.49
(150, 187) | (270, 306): 1.35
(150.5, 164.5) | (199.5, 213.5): 1.61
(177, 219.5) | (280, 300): 1.11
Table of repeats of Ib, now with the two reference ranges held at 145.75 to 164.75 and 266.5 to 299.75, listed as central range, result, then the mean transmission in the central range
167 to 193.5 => -2.0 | 2.18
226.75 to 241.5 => -2.8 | 2.95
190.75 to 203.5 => -3.6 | 2.79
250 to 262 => -1.7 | 3.03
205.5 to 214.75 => -3.0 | 3.02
